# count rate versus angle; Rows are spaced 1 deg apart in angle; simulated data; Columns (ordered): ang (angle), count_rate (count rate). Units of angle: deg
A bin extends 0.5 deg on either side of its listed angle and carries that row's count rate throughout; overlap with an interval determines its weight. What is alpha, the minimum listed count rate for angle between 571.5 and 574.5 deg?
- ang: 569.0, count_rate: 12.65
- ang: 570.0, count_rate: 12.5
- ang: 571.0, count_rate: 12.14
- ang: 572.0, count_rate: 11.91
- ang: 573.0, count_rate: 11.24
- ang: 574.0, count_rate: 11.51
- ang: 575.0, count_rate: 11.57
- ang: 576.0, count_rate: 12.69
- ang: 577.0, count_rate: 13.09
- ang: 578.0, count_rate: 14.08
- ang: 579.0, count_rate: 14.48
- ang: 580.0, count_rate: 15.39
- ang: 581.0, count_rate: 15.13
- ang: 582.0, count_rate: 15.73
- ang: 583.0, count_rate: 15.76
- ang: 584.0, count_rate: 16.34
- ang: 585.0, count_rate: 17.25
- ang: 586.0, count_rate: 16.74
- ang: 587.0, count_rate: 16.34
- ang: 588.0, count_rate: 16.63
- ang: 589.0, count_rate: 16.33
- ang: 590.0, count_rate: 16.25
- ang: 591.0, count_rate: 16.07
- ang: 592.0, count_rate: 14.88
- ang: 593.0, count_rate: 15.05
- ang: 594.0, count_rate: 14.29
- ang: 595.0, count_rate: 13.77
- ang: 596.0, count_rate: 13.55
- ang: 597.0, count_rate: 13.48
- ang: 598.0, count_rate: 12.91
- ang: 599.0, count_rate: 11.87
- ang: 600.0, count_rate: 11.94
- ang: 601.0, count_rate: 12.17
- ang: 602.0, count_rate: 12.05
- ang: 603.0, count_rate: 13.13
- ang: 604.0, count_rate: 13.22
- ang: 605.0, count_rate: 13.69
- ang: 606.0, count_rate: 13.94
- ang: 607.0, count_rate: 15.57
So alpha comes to 11.24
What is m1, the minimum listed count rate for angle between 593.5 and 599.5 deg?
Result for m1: 11.87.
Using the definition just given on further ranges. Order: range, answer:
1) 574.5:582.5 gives 11.57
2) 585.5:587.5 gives 16.34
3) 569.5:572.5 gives 11.91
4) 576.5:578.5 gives 13.09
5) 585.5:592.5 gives 14.88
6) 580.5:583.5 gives 15.13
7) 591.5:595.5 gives 13.77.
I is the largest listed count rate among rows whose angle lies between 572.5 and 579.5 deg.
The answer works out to 14.48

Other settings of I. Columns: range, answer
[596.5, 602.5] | 13.48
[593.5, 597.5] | 14.29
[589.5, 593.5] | 16.25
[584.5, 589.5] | 17.25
